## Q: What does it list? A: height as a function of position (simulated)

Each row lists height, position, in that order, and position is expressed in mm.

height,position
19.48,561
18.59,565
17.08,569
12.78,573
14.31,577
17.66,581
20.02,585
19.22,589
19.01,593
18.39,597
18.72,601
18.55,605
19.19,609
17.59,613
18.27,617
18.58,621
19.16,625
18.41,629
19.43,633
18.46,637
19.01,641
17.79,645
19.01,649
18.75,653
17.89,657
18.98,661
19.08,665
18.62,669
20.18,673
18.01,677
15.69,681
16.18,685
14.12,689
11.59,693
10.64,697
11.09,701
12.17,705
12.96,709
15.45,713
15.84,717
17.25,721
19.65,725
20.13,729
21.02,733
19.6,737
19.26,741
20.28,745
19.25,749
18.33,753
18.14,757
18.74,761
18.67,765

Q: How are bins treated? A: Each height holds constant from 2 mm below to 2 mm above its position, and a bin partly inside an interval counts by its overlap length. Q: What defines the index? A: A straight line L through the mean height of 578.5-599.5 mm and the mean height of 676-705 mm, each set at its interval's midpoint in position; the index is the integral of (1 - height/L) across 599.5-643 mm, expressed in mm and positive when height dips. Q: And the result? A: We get -4.0 mm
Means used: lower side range 18.7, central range 18.7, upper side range 13.6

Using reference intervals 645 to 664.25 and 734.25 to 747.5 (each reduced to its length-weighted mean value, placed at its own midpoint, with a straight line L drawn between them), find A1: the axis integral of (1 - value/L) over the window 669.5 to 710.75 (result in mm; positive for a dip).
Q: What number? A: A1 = 10.0 mm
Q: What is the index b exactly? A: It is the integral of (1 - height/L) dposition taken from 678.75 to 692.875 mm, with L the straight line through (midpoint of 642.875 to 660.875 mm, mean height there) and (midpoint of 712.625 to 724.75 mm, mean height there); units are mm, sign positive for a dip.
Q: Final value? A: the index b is 2.2 mm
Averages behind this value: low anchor 18.4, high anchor 16.8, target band 14.9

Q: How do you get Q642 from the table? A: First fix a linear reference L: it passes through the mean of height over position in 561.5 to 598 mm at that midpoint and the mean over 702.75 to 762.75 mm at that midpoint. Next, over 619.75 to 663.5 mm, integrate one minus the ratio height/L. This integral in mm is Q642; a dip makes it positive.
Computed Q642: -2.6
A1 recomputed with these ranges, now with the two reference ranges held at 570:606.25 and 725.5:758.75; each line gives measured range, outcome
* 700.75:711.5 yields 3.8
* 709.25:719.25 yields 2.1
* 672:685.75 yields 0.9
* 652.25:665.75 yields -0.1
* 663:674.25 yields -0.4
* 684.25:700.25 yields 5.2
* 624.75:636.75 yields -0.5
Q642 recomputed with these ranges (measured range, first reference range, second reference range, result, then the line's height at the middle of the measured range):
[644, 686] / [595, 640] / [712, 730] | -0.2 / 18.2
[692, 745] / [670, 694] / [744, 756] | 5.2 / 17.8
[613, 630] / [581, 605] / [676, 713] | -1.1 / 17.4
